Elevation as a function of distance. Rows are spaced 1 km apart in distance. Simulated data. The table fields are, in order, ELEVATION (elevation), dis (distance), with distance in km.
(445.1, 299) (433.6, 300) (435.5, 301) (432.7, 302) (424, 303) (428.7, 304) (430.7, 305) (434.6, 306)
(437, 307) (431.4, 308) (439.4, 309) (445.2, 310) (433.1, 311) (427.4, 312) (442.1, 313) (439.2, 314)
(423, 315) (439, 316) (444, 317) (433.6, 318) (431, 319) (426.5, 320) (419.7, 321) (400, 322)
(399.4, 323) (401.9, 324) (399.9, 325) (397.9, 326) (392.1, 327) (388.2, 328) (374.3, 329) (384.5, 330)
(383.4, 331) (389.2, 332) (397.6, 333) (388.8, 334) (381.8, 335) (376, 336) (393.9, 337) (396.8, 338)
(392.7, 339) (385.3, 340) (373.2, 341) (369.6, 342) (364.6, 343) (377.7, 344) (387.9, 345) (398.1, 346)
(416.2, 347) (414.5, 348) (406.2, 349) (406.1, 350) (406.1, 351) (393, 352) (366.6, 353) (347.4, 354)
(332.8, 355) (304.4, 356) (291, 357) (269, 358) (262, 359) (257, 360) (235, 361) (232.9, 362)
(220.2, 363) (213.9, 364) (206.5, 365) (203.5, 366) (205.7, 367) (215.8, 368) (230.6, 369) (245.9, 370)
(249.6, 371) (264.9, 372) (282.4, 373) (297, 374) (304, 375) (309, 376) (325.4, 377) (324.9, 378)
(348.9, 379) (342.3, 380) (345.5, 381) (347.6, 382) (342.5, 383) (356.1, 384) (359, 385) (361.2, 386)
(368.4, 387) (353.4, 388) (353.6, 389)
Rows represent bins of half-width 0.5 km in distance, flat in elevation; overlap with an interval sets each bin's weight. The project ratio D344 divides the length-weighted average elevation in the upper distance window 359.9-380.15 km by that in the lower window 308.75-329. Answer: 0.62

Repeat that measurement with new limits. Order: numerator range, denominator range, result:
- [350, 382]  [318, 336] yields 0.72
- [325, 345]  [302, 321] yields 0.89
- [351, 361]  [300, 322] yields 0.73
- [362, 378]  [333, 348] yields 0.65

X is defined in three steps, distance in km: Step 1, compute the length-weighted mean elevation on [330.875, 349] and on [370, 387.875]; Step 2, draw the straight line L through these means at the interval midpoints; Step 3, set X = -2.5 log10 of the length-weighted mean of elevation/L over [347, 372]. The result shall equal 0.23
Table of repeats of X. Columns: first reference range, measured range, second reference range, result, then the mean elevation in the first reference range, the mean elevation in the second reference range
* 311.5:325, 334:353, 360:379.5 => -0.14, 424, 259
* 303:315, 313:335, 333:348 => 0.01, 434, 387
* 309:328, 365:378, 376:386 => 0.33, 422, 343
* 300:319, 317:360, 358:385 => -0.06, 434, 277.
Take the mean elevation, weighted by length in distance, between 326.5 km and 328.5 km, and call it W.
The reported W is 390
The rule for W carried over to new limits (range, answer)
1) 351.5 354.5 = 369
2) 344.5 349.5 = 405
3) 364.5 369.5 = 212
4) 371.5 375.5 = 287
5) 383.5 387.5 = 361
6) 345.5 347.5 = 407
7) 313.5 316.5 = 434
